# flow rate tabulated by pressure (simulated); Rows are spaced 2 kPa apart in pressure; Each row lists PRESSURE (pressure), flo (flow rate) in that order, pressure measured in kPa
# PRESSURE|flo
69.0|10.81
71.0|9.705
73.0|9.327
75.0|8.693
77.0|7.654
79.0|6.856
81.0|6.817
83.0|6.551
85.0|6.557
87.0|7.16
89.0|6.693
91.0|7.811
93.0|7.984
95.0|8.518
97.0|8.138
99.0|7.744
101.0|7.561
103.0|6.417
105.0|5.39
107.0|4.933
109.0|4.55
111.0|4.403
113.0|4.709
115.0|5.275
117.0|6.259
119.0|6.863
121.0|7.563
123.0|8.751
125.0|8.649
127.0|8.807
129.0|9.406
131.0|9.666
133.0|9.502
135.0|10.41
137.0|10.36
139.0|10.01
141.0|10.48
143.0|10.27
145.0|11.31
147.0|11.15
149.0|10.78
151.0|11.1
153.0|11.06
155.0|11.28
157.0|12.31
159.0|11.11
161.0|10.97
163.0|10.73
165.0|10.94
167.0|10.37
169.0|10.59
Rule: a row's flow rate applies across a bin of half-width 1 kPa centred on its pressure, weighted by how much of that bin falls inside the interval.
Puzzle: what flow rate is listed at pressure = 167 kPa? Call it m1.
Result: 10.37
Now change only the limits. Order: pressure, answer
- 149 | 10.78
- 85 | 6.557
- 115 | 5.275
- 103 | 6.417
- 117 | 6.259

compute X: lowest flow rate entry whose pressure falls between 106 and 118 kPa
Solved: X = 4.403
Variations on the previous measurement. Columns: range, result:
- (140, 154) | 10.27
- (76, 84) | 6.551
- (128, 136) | 9.406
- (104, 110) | 4.55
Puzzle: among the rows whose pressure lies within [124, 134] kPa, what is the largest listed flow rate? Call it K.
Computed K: 9.666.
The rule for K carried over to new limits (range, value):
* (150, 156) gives 11.28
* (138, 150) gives 11.31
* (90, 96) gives 8.518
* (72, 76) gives 9.327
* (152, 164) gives 12.31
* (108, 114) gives 4.709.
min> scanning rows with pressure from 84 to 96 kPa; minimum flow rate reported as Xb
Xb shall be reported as 6.557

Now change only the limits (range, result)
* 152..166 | 10.73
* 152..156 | 11.06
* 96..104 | 6.417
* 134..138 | 10.36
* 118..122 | 6.863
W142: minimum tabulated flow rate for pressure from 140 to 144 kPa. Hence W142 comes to 10.27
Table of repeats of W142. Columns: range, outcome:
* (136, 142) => 10.01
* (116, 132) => 6.259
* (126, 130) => 8.807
